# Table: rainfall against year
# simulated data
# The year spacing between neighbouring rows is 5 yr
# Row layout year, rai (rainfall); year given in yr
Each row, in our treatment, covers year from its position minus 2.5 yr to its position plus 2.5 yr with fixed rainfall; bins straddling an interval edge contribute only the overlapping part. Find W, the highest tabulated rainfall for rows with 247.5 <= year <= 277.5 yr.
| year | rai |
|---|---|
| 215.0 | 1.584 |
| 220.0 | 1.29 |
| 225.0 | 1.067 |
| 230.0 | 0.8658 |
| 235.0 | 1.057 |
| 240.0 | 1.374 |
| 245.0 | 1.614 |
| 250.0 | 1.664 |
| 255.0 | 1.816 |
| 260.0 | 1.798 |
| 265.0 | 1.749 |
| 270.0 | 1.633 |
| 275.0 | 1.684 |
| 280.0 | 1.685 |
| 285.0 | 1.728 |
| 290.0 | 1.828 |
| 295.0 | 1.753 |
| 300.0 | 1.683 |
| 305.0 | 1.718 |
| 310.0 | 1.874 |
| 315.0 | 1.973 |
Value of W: 1.816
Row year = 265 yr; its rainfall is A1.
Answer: 1.749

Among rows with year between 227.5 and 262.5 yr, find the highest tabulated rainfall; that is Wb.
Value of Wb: 1.816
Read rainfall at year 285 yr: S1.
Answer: 1.728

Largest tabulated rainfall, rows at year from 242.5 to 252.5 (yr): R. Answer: 1.664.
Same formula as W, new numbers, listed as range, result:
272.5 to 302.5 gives 1.828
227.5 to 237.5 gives 1.057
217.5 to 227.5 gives 1.29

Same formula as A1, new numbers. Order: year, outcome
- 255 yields 1.816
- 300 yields 1.683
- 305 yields 1.718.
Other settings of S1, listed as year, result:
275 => 1.684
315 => 1.973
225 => 1.067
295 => 1.753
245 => 1.614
